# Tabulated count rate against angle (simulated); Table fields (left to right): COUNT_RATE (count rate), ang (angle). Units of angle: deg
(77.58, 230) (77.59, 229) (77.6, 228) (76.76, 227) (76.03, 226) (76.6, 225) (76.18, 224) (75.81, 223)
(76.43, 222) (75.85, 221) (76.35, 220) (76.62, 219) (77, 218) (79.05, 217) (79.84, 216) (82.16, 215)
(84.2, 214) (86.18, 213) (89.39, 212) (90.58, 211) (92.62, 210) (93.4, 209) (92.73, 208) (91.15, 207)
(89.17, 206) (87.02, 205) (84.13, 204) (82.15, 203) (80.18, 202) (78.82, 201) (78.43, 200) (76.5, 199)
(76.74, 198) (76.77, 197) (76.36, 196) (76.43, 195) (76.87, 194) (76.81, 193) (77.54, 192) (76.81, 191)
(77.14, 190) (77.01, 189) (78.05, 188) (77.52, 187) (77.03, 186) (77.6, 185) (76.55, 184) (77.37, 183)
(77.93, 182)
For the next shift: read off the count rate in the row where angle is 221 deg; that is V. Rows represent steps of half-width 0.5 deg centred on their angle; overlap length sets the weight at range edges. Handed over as 75.85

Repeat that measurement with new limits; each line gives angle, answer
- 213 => 86.18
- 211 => 90.58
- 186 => 77.03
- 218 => 77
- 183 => 77.37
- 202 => 80.18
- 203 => 82.15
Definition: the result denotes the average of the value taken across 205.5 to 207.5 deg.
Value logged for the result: 90.2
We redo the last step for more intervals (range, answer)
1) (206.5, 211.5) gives 92.1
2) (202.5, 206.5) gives 85.6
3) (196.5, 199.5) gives 76.7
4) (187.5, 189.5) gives 77.5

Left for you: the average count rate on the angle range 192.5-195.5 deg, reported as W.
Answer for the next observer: 76.7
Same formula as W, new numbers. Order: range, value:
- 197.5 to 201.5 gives 77.6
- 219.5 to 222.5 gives 76.2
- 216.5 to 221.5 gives 77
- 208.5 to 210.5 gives 93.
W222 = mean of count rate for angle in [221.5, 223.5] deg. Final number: 76.1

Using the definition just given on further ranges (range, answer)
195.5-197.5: 76.6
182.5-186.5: 77.1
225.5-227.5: 76.4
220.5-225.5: 76.2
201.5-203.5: 81.2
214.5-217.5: 80.3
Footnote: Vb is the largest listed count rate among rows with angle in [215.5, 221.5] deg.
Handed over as 79.84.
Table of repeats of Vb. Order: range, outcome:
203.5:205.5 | 87.02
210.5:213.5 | 90.58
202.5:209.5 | 93.4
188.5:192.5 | 77.54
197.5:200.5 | 78.43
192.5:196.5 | 76.87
